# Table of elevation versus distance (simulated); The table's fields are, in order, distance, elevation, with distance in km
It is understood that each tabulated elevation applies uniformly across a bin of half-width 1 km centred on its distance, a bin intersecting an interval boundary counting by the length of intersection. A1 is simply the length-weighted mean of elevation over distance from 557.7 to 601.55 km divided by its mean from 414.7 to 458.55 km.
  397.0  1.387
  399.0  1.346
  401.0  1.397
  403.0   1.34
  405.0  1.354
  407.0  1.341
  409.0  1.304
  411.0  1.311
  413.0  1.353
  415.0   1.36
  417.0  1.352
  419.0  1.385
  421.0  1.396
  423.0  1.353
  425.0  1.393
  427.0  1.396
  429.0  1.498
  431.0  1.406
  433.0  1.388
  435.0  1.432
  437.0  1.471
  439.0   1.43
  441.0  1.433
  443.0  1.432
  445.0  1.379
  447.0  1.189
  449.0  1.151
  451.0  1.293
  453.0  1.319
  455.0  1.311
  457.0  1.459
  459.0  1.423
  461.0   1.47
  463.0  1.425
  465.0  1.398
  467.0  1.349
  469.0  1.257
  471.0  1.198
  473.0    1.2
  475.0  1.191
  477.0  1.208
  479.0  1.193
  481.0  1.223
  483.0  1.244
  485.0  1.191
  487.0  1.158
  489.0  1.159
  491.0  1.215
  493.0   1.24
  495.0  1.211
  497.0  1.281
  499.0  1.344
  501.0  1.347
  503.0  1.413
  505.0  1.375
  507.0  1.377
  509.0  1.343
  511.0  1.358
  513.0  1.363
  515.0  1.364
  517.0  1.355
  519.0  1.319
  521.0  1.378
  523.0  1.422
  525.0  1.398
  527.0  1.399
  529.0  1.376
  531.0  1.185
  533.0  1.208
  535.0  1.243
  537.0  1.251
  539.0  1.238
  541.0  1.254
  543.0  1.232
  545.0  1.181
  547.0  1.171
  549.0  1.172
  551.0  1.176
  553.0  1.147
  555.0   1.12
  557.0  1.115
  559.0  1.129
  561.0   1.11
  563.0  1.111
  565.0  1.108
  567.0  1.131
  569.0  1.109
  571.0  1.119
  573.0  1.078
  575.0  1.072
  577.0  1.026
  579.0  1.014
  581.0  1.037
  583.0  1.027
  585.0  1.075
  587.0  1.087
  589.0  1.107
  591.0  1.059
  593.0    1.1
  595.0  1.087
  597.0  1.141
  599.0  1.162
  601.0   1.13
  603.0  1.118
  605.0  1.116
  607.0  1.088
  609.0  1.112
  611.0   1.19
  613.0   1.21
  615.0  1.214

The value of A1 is 0.79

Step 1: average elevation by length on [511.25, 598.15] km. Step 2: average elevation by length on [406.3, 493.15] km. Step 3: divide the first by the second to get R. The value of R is 0.9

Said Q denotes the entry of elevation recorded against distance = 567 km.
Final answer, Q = 1.131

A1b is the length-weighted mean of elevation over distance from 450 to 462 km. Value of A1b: 1.38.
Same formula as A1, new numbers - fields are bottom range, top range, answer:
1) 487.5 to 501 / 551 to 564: 0.90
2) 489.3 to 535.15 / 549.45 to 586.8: 0.83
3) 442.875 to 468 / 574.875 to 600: 0.80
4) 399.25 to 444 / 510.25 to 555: 0.92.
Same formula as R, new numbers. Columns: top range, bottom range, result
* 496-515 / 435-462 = 0.99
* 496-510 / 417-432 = 0.97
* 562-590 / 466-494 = 0.89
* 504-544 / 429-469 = 0.96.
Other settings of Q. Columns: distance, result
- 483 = 1.244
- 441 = 1.433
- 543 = 1.232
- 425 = 1.393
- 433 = 1.388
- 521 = 1.378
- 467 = 1.349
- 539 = 1.238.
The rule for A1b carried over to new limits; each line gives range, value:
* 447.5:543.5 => 1.3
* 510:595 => 1.19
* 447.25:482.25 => 1.3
